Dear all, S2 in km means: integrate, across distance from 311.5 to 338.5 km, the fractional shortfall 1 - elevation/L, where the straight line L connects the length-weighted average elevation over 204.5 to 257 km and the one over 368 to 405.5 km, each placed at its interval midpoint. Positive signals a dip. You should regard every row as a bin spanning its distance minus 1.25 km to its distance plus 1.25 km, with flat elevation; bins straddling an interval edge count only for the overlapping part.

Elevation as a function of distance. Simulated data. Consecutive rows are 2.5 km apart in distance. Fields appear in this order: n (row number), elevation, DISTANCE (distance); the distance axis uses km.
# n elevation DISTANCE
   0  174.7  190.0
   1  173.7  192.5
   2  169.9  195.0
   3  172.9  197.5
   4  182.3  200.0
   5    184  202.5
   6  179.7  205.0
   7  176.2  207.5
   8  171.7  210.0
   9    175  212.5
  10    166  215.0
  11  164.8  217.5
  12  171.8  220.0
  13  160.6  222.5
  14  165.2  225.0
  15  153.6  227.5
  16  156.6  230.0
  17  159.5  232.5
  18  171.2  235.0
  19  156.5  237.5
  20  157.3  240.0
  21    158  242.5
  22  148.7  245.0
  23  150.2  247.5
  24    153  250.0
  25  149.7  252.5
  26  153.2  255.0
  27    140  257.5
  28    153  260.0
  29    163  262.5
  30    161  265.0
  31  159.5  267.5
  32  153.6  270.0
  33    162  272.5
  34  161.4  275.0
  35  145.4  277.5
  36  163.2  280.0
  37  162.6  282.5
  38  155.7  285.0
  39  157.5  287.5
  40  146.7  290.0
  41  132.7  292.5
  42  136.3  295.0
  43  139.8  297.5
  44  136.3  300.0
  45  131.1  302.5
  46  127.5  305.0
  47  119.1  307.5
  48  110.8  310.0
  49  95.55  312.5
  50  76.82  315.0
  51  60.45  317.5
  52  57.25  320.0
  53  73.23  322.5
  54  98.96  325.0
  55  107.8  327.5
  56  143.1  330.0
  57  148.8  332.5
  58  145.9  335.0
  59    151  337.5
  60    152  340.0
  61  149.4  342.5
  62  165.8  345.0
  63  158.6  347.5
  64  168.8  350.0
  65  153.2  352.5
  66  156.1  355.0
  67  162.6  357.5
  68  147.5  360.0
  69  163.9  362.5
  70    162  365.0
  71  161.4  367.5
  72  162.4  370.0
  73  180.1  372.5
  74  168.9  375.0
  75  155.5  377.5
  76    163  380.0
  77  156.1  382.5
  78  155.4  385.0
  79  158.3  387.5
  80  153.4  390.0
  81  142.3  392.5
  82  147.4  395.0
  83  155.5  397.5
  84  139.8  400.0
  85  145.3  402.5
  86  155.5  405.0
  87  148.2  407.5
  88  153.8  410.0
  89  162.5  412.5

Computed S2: 9.06 km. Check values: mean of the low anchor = 161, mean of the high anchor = 156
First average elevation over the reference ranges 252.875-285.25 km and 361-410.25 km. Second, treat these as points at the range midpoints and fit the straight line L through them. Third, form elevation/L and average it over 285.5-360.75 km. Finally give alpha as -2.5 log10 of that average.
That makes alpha 0.20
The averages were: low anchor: 156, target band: 130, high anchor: 156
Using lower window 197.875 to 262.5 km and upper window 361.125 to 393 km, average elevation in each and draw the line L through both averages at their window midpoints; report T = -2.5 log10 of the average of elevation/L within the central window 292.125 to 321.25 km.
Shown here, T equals 0.42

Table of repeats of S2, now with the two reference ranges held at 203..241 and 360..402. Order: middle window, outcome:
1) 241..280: 2.3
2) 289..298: 1.3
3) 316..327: 5.9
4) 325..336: 1.9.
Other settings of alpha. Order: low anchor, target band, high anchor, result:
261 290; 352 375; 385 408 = -0.07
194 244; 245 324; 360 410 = 0.21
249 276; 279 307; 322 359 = 0.05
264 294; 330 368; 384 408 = -0.03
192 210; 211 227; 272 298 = 0.03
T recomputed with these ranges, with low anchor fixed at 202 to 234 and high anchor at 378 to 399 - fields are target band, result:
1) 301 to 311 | 0.29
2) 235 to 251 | 0.07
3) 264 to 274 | 0.03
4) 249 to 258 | 0.11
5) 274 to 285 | 0.03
